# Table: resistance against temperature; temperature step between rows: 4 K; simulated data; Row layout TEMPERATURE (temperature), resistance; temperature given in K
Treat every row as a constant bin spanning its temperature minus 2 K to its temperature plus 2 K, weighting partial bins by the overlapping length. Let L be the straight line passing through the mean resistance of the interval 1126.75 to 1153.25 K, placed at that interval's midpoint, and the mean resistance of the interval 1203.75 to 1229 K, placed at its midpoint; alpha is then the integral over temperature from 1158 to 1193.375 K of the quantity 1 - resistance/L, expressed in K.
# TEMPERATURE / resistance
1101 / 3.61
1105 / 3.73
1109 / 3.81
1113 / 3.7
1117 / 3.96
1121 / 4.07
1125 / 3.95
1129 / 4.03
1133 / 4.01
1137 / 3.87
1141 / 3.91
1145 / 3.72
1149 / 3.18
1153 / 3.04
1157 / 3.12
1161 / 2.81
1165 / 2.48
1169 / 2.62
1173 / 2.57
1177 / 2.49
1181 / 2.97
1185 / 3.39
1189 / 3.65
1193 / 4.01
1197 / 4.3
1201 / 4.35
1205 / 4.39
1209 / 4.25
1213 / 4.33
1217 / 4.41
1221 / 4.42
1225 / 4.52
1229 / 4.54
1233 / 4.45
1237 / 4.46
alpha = 9.5 K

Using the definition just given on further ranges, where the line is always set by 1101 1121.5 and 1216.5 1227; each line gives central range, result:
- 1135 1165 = 5.31 K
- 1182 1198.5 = 1.95 K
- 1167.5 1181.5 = 5.19 K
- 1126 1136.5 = -0.16 K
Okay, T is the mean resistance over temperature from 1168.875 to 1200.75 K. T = 3.35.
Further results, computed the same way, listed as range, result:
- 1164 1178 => 2.55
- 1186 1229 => 4.26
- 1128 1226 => 3.62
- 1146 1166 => 2.99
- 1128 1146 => 3.91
